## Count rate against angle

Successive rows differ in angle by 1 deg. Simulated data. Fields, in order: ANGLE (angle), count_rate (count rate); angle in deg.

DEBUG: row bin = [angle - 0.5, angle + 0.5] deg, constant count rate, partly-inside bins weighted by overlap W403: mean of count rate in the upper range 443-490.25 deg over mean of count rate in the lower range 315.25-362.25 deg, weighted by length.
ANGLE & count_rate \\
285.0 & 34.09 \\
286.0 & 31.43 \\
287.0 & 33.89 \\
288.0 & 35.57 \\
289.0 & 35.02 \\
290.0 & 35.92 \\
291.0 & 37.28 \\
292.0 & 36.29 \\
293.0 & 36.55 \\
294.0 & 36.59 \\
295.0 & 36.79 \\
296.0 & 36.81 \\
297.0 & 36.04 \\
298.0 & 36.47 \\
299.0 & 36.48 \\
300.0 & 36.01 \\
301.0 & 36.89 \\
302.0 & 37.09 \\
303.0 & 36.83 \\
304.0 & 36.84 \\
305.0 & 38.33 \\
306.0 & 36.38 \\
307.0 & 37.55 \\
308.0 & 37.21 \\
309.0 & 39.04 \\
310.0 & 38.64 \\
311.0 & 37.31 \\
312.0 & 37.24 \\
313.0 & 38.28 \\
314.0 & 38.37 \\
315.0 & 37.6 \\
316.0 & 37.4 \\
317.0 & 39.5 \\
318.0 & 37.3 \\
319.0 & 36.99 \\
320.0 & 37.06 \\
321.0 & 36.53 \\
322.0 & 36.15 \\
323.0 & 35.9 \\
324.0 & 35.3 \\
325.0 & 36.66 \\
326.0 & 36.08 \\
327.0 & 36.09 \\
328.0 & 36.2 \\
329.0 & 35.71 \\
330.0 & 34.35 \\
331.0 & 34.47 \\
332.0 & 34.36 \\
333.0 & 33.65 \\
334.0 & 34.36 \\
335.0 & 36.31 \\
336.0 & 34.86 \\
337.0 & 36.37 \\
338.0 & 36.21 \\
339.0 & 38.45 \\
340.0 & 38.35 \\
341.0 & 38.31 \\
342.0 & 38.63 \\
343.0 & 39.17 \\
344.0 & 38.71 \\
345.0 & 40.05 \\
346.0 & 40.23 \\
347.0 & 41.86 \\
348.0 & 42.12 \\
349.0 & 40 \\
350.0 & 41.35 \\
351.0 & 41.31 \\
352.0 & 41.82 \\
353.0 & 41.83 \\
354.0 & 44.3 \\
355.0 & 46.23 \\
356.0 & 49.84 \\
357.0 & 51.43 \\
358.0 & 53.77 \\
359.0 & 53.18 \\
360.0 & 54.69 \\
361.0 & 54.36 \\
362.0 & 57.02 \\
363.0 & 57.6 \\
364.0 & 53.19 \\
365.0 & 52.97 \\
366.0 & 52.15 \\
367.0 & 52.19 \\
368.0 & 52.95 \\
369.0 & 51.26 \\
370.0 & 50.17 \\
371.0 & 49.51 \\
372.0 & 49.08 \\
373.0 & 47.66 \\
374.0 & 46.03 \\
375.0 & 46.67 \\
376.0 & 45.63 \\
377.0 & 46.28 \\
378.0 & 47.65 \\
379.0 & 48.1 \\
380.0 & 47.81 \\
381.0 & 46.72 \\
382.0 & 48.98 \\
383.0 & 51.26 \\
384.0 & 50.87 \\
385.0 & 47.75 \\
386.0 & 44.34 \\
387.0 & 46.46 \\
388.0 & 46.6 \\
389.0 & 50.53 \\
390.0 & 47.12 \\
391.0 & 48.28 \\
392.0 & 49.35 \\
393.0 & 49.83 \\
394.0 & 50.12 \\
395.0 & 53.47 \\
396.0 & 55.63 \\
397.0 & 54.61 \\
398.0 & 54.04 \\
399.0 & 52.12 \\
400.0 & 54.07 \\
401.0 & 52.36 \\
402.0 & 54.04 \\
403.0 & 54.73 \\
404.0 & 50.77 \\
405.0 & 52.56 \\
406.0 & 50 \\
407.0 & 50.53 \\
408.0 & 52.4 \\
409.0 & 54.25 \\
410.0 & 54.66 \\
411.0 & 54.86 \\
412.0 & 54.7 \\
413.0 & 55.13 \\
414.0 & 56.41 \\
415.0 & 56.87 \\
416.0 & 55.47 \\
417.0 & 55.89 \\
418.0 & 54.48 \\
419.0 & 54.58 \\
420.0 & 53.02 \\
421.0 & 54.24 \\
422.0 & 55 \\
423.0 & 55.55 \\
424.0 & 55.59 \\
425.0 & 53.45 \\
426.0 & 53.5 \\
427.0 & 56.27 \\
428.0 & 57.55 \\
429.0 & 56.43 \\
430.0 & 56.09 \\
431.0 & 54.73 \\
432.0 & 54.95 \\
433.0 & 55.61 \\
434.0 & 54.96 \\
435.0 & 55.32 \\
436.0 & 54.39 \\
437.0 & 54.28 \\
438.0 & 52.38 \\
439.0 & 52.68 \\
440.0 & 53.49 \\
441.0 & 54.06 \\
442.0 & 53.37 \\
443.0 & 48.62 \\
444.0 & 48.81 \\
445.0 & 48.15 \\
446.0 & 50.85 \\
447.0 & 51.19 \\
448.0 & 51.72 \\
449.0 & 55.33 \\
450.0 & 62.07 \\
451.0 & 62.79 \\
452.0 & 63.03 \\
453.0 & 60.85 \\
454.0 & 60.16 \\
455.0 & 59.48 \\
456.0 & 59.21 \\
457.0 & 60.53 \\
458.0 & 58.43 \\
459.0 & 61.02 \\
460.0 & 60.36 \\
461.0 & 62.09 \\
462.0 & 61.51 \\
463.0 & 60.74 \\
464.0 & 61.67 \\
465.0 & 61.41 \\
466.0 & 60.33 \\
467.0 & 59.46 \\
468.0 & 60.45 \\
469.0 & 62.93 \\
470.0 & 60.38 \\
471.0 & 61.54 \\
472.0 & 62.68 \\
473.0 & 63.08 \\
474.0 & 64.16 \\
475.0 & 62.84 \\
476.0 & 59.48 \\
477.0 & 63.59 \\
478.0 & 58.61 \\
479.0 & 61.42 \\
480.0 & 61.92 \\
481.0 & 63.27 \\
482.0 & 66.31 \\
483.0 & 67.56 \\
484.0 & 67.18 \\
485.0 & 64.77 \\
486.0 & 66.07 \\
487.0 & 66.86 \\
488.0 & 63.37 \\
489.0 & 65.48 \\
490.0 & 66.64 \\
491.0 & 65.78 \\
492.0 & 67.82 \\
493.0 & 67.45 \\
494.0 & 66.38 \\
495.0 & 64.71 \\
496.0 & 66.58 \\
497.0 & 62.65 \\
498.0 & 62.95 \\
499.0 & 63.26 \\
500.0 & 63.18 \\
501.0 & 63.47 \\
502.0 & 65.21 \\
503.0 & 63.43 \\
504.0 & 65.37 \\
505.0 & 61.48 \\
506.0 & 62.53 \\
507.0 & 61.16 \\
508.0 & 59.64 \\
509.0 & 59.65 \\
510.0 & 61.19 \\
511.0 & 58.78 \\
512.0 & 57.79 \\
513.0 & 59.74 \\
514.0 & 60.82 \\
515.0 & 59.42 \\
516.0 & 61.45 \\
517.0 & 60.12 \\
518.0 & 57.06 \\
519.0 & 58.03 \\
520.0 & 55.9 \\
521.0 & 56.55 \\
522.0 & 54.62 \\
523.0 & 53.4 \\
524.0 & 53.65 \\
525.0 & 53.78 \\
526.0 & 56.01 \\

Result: 1.51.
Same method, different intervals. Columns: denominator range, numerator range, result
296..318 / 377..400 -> 1.33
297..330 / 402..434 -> 1.47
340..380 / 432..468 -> 1.21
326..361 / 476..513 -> 1.56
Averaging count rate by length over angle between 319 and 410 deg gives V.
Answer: 45.7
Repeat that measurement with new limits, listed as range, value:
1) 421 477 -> 57.4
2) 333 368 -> 44.5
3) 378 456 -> 53.3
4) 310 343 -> 36.6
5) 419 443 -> 54.5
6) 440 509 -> 61.3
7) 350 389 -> 49.1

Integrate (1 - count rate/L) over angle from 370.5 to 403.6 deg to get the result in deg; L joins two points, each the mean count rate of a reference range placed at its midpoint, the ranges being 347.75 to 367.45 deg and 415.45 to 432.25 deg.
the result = 1.4 deg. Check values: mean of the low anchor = 49.1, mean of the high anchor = 55.1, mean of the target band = 49.6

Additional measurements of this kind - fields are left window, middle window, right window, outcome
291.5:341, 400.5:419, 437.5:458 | -1.4 deg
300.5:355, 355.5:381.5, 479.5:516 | -4.0 deg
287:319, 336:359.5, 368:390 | 0.8 deg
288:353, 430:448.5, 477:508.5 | 1.0 deg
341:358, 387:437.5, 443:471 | -1.6 deg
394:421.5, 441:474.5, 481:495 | 1.6 deg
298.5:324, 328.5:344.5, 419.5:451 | 1.7 deg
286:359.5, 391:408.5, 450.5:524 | -1.0 deg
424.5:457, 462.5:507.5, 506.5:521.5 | -4.6 deg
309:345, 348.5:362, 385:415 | -1.5 deg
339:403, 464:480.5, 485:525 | -0.9 deg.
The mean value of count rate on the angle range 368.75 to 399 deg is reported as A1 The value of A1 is 49.1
